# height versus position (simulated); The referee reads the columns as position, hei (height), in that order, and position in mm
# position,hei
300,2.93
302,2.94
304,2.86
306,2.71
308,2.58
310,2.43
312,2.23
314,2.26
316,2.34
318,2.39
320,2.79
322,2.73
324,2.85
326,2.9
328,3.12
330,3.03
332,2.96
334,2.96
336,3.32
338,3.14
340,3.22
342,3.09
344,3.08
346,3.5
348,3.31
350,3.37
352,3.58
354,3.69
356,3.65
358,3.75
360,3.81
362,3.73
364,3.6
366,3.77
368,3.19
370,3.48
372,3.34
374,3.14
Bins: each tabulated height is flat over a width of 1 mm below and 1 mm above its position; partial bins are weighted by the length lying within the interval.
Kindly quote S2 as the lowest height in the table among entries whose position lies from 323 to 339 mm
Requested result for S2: 2.85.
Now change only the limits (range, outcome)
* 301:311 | 2.43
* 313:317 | 2.26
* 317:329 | 2.39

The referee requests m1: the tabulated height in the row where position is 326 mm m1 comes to 2.9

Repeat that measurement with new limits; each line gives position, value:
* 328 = 3.12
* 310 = 2.43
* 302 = 2.94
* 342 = 3.09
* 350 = 3.37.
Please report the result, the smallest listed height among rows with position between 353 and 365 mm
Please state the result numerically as 3.6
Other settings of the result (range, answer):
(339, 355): 3.08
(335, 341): 3.14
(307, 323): 2.23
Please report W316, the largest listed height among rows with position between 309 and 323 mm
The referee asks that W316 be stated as 2.79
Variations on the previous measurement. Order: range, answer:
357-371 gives 3.81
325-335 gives 3.12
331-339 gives 3.32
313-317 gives 2.34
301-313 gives 2.94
